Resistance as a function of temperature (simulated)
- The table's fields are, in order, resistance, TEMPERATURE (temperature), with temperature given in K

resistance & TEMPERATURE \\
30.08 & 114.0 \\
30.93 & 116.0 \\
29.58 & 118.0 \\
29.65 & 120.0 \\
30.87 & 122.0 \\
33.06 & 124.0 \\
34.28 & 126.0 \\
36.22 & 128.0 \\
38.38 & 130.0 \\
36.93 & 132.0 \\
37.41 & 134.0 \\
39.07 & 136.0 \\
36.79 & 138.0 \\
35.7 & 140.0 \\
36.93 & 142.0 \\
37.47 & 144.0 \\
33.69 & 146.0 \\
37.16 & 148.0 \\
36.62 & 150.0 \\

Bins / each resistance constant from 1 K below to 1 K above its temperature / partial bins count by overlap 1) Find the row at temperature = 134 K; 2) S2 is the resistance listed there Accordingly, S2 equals 37.41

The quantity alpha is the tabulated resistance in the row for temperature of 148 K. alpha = 37.16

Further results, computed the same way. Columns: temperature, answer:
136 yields 39.07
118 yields 29.58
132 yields 36.93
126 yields 34.28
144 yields 37.47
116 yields 30.93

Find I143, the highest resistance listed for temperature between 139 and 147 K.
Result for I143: 37.47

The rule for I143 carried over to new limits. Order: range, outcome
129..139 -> 39.07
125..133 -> 38.38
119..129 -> 36.22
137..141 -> 36.79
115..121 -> 30.93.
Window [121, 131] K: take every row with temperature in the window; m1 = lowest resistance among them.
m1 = 30.87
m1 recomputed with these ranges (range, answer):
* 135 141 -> 35.7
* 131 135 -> 36.93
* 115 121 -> 29.58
